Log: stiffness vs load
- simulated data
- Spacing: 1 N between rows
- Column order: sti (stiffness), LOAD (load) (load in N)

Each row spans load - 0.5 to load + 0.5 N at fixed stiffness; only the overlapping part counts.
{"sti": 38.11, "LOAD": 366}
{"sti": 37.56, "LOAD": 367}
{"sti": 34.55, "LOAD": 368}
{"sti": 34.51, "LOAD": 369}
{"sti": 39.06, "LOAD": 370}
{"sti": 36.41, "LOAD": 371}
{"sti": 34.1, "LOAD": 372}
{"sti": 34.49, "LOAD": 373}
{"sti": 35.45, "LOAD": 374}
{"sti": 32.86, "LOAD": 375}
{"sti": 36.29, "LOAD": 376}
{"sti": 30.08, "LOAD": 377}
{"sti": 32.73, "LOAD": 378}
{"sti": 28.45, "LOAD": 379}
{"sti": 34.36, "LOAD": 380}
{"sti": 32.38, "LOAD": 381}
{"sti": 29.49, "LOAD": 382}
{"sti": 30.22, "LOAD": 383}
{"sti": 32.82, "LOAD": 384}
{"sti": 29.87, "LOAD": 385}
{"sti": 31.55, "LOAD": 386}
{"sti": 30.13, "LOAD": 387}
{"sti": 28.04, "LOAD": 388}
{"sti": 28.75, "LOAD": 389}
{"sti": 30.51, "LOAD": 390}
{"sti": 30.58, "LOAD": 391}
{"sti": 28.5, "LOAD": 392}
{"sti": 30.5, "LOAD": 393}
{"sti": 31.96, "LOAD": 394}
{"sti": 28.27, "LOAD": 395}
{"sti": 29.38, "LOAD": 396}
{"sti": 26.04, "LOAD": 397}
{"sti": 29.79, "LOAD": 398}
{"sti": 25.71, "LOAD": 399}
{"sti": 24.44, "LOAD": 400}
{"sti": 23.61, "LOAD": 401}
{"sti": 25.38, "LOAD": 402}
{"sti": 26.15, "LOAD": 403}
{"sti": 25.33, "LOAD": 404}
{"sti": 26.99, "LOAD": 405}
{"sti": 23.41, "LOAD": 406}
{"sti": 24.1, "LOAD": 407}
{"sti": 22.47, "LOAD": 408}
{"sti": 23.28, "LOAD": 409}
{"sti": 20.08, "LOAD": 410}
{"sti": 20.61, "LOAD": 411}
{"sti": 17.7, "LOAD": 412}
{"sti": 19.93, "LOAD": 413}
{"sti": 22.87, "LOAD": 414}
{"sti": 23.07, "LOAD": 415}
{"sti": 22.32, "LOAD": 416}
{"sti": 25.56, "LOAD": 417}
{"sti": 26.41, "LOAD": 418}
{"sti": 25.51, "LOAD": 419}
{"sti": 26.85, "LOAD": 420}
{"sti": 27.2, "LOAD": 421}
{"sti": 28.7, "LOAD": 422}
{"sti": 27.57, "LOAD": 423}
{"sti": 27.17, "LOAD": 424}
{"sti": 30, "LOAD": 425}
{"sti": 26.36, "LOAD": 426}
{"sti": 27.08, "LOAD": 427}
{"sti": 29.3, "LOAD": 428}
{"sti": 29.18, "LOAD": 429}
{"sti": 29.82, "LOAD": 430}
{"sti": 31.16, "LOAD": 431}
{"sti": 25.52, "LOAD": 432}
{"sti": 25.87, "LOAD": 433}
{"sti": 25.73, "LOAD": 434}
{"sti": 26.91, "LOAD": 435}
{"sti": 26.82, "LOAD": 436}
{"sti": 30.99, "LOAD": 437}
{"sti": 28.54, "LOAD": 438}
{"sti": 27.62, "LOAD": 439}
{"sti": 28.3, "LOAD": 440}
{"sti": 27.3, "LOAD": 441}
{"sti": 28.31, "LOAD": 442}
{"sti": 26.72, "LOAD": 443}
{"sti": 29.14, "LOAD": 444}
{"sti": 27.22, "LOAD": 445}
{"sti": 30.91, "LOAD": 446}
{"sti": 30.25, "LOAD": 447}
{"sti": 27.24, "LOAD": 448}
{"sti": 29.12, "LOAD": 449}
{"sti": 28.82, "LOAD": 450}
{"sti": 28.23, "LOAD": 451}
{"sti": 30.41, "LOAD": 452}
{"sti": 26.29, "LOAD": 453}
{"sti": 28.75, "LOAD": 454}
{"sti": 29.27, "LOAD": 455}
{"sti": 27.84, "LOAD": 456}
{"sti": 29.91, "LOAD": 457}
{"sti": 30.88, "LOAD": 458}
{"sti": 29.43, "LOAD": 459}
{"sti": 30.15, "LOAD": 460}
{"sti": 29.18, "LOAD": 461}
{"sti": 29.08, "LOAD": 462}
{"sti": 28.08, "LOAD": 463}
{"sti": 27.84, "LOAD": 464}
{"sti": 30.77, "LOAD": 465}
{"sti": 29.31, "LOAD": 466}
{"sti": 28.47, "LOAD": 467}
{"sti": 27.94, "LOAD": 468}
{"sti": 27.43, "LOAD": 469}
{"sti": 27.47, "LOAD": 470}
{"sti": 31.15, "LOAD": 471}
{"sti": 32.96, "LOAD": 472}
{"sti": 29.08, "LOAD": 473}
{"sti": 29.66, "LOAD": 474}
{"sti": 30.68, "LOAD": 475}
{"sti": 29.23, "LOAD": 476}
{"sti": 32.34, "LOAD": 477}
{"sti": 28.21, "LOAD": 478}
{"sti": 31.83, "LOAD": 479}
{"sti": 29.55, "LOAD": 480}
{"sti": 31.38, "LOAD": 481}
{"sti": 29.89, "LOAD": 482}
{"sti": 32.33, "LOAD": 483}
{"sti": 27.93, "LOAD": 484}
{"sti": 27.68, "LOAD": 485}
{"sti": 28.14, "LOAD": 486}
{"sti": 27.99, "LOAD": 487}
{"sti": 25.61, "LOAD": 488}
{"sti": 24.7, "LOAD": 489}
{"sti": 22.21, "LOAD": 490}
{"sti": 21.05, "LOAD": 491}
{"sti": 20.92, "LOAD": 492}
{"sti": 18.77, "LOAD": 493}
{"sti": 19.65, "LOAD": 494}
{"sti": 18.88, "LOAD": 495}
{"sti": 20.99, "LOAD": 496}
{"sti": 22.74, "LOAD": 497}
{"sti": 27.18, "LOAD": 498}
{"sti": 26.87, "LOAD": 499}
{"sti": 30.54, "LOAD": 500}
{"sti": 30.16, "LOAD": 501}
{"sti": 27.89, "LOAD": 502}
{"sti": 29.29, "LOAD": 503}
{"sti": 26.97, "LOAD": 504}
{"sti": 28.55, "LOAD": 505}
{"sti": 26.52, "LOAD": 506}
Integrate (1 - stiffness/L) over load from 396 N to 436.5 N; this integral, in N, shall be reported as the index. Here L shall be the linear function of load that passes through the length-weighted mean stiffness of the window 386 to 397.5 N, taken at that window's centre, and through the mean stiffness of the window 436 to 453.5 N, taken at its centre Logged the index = 4.7 N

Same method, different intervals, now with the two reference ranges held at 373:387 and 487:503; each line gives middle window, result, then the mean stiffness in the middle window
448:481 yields -3.9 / 29.4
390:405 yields 1.6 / 27.6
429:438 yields 0.1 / 28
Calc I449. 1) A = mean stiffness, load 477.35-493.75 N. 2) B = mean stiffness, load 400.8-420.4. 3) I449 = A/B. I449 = 1.13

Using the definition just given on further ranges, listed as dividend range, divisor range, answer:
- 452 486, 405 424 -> 1.23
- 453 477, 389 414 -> 1.14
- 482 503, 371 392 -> 0.80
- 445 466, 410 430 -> 1.14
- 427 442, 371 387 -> 0.87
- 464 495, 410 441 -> 1.05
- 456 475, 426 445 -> 1.05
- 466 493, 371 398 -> 0.90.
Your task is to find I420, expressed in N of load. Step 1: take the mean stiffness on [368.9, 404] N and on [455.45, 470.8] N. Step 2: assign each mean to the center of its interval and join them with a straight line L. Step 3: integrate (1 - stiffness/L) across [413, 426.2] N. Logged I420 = 1.8 N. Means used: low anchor 30.5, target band 25.9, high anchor 29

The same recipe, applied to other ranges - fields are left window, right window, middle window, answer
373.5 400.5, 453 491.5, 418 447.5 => 1.5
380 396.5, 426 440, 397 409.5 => 1.9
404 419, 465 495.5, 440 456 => -2.0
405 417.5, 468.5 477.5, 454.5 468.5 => -0.3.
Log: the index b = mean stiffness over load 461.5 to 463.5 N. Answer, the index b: 28.6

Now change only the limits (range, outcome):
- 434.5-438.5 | 28.3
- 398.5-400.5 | 25.1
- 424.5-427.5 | 27.8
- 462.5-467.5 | 28.9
